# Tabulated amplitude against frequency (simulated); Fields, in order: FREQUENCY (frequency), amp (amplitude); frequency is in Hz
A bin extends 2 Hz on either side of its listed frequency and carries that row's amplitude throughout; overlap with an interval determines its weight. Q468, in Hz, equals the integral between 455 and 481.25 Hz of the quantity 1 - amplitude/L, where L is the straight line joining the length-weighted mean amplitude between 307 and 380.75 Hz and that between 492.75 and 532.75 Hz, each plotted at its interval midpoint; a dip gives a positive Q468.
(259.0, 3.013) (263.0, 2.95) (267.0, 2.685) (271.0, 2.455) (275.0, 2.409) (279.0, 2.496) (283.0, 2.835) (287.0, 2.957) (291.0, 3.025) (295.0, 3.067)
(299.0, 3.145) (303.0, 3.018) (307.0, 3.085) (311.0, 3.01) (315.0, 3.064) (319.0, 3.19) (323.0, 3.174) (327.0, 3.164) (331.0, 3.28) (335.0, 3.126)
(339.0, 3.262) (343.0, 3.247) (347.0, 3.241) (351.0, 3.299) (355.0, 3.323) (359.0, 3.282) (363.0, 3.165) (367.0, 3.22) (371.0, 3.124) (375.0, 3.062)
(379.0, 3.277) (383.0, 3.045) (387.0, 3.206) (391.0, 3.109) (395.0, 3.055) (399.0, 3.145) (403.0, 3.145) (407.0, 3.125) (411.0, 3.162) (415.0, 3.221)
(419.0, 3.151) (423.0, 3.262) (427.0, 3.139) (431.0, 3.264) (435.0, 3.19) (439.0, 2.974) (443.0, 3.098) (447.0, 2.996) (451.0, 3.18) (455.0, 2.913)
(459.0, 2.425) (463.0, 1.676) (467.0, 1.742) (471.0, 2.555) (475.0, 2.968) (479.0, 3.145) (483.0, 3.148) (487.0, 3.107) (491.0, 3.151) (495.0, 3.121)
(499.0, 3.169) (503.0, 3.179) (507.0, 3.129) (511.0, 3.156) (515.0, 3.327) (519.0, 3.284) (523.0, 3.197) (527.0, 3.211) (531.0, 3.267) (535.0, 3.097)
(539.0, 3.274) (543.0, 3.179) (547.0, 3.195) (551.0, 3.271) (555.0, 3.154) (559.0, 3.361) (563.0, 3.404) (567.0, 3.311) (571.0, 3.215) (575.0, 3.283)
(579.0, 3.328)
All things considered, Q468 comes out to 6.0 Hz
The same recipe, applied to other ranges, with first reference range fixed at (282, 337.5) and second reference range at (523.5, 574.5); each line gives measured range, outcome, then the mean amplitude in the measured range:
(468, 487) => 1.7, 2.91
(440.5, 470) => 5.6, 2.58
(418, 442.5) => 0.1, 3.16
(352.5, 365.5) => -0.6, 3.26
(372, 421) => 0.0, 3.14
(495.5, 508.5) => 0.2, 3.16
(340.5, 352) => -0.5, 3.26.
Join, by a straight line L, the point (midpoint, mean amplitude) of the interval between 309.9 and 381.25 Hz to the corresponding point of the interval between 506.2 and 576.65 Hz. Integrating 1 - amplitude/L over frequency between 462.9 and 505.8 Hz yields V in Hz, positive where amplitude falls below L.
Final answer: 4.75 Hz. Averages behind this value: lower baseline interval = 3.2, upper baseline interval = 3.24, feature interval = 2.87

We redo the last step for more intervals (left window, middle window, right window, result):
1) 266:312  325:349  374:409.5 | -1.92 Hz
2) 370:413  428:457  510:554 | 0.69 Hz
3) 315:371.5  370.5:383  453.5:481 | -0.50 Hz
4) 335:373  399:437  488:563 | 0.51 Hz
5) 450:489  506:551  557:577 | -2.29 Hz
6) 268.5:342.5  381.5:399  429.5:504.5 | -1.03 Hz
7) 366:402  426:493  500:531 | 6.77 Hz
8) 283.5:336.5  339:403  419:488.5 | -3.98 Hz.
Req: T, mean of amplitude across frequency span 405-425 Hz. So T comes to 3.18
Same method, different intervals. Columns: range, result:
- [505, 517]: 3.2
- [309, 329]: 3.12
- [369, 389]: 3.14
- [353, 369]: 3.25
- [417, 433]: 3.2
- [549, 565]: 3.3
